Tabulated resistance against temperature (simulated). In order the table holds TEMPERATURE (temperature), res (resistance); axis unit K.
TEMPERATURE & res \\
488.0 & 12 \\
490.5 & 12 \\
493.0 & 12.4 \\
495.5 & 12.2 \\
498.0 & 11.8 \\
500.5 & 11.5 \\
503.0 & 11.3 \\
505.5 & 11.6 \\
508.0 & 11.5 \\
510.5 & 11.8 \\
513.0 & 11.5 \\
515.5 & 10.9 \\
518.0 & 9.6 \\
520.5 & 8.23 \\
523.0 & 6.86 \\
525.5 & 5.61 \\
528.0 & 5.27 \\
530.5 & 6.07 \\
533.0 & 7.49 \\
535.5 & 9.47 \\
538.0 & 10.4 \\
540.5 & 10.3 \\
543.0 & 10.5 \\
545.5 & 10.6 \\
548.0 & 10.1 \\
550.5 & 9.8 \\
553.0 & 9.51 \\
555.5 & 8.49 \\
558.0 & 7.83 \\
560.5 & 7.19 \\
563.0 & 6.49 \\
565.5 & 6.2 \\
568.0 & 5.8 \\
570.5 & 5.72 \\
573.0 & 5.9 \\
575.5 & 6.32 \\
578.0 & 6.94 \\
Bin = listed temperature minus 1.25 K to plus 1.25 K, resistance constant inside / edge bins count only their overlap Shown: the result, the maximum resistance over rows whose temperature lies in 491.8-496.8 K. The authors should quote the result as 12.4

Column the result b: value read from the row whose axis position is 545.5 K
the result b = 10.6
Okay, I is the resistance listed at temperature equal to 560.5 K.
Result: 7.19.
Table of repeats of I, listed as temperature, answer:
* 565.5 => 6.2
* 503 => 11.3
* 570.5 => 5.72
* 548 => 10.1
